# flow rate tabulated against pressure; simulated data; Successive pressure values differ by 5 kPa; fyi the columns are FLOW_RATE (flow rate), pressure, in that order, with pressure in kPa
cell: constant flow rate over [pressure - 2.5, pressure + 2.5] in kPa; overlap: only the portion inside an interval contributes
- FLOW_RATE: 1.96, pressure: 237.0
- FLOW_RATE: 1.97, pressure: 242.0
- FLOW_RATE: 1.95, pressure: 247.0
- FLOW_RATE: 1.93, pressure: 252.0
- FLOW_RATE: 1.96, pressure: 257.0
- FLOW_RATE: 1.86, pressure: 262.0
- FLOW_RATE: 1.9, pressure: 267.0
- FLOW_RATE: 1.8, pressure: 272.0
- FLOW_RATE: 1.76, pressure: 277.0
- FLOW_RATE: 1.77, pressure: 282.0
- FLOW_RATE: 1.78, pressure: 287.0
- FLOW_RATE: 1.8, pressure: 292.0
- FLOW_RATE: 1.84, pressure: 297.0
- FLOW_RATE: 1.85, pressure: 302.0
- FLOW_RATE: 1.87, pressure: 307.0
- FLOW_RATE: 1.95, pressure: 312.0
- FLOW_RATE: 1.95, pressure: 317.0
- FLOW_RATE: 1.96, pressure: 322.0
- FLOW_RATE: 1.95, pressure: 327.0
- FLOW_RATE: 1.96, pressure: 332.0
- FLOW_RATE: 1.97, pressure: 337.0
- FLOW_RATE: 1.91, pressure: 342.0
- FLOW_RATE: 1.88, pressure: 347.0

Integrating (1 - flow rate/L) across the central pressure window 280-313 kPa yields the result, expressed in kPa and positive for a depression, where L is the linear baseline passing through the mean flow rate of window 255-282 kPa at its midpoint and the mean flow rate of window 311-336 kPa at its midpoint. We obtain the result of 1.2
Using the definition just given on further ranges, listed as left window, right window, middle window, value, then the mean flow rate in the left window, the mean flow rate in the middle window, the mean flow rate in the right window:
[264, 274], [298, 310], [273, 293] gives 0.8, 1.85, 1.78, 1.86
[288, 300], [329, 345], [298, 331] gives -0.7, 1.82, 1.92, 1.94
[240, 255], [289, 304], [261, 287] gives 1.0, 1.95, 1.81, 1.83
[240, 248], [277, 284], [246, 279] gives -0.3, 1.96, 1.88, 1.77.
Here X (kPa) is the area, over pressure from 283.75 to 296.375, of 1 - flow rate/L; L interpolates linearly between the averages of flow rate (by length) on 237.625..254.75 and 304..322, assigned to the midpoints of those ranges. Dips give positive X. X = 0.9 kPa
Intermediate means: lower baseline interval 1.95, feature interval 1.8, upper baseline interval 1.93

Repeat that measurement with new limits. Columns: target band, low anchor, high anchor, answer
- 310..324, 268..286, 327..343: -0.4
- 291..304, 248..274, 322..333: 0.6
